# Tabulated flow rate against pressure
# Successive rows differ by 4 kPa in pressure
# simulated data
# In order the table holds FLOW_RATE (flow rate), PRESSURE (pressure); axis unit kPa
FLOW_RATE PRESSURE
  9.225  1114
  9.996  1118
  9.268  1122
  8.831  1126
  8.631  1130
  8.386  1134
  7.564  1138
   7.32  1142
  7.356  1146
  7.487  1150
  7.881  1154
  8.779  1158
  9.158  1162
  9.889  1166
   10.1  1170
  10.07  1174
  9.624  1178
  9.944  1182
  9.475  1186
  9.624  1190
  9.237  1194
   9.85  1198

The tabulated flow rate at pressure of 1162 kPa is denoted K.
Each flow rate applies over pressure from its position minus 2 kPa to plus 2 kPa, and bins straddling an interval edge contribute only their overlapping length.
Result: 9.158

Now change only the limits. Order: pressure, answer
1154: 7.881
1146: 7.356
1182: 9.944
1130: 8.631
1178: 9.624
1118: 9.996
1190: 9.624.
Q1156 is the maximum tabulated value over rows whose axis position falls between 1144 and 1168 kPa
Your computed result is 9.889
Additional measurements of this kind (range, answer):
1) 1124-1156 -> 8.831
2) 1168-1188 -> 10.1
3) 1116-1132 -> 9.996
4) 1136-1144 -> 7.564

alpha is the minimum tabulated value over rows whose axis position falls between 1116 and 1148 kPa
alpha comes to 7.32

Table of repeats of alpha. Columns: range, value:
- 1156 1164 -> 8.779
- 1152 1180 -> 7.881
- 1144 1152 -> 7.356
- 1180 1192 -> 9.475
